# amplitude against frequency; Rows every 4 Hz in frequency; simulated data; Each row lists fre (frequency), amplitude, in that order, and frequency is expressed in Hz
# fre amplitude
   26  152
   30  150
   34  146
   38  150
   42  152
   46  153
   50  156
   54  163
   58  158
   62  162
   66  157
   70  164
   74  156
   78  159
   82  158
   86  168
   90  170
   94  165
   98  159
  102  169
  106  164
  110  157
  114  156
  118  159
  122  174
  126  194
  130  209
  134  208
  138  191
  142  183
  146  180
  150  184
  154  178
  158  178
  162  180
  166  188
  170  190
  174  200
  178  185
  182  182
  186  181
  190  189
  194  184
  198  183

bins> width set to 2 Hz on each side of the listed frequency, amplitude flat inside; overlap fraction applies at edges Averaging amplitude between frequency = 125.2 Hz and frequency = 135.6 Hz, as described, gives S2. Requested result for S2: 205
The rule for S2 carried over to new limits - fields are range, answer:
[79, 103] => 164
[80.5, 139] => 173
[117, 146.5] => 189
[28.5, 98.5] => 158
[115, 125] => 168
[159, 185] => 187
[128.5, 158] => 189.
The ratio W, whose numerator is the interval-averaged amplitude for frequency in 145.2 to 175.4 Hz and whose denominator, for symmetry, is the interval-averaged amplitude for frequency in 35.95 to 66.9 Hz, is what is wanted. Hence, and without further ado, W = 1.18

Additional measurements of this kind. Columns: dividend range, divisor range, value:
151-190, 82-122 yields 1.13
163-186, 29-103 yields 1.18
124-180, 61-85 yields 1.19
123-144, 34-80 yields 1.25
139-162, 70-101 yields 1.11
